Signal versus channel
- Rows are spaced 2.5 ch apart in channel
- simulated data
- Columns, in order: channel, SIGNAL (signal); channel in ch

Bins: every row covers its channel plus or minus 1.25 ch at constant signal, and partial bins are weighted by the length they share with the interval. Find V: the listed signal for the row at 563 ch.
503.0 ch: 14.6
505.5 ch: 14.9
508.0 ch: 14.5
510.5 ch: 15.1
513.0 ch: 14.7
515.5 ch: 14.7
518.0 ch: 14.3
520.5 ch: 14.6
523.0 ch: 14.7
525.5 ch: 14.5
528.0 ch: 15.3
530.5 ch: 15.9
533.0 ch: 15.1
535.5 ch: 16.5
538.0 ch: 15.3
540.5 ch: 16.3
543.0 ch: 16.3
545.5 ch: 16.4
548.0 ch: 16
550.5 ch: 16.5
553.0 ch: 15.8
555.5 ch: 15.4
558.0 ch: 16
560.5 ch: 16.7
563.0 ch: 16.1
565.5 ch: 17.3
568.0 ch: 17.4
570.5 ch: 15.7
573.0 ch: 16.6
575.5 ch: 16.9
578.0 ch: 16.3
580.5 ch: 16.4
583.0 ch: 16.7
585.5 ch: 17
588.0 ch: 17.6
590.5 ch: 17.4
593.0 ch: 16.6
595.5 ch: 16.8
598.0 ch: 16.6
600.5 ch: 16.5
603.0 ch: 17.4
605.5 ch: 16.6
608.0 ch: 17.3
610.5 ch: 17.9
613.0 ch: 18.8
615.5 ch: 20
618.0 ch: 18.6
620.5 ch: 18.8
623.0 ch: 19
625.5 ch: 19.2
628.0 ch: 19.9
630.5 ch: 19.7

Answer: 16.1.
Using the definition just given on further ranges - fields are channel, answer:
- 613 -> 18.8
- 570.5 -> 15.7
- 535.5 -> 16.5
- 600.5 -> 16.5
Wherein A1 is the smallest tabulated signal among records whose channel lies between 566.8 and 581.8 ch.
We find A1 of 15.7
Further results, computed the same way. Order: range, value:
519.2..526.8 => 14.5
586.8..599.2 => 16.6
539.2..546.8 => 16.3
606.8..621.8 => 17.3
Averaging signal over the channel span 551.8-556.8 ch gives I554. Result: 15.6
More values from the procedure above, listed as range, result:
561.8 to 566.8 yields 16.7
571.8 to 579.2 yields 16.6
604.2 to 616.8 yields 18.1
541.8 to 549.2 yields 16.2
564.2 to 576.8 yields 16.8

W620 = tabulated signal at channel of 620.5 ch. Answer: 18.8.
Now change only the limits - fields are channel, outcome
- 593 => 16.6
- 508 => 14.5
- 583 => 16.7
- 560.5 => 16.7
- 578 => 16.3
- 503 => 14.6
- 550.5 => 16.5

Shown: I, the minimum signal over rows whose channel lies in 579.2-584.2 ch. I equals 16.4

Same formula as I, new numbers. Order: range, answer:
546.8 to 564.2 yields 15.4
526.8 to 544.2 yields 15.1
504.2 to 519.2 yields 14.3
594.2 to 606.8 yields 16.5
